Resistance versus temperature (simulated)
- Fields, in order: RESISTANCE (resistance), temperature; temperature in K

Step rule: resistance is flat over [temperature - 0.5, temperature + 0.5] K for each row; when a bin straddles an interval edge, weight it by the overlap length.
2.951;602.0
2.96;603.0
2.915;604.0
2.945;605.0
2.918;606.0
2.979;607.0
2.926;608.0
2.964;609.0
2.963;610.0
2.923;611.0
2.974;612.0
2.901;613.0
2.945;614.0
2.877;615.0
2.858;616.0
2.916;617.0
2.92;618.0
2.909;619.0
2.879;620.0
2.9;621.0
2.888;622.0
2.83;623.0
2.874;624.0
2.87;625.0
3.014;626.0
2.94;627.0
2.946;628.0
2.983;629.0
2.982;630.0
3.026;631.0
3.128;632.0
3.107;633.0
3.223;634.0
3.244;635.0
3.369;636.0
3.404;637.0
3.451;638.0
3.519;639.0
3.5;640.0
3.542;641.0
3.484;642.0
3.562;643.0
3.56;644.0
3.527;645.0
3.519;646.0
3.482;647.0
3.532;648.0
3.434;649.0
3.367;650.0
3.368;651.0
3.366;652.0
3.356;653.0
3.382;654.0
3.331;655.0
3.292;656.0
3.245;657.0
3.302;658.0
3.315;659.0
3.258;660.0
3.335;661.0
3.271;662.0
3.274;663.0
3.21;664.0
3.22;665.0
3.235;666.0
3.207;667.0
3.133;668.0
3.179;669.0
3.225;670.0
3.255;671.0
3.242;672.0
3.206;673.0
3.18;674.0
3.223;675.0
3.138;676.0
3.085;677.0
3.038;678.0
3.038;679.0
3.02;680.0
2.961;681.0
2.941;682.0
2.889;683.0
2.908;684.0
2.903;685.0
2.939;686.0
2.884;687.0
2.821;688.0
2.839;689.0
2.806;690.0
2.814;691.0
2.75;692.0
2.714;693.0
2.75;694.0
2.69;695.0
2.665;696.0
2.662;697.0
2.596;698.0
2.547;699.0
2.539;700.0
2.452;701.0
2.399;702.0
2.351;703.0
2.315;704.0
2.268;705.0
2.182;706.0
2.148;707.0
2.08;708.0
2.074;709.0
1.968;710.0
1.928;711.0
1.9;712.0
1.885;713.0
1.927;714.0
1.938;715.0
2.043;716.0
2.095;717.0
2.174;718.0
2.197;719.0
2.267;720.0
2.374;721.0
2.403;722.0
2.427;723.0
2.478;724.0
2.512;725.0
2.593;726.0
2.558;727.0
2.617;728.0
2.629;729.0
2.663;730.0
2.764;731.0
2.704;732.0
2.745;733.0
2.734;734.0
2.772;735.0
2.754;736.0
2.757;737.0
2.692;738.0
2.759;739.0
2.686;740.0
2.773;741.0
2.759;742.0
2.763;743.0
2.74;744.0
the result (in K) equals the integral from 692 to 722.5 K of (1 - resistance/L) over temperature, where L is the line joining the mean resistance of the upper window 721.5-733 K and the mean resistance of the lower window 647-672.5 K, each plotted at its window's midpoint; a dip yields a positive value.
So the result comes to 5.5 K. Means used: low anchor 3.3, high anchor 2.58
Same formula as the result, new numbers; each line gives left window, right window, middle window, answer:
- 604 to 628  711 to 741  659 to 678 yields -3.7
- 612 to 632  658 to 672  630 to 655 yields -2.5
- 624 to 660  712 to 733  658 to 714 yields 0.1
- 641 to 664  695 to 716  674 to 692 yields -1.5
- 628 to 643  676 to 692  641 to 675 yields -2.3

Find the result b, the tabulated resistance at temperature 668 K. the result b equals 3.133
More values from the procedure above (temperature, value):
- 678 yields 3.038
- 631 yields 3.026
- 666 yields 3.235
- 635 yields 3.244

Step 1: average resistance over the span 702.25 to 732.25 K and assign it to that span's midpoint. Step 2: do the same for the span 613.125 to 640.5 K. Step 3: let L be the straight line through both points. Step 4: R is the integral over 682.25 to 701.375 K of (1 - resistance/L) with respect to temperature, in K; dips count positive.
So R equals -1.93 K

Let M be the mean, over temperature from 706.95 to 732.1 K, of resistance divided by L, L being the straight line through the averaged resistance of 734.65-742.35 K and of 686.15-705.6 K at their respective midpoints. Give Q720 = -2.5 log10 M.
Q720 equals 0.18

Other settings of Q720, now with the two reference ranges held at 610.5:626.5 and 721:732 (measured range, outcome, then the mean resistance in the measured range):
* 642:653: -0.227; 3.47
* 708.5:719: 0.284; 2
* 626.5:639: -0.110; 3.17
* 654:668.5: -0.178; 3.26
